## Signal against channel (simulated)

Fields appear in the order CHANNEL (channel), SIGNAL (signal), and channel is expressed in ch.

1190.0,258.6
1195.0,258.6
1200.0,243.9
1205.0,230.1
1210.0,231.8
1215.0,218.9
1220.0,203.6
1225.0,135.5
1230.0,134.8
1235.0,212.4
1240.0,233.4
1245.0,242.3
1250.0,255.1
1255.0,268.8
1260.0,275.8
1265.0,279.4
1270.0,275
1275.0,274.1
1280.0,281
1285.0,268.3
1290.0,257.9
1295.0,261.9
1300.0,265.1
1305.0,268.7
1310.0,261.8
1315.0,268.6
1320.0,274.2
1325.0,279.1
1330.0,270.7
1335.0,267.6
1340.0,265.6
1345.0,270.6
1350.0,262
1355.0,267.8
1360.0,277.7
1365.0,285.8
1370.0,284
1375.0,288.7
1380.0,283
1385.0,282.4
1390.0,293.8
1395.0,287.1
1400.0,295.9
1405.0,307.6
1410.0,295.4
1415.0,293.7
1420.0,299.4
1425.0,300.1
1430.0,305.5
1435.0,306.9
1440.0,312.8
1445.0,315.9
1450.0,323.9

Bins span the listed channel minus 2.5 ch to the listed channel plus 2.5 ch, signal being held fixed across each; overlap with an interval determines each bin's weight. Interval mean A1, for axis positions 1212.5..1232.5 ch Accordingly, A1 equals 173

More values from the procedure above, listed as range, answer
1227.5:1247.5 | 206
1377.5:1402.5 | 288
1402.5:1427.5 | 299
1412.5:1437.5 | 301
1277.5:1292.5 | 269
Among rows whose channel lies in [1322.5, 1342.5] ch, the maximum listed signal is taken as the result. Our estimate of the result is 279.1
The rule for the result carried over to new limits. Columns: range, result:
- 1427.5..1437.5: 306.9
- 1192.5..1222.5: 258.6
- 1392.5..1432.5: 307.6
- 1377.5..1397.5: 293.8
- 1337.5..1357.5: 270.6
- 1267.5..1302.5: 281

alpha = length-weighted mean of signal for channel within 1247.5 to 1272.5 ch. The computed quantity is 271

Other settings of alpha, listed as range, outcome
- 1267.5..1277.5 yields 275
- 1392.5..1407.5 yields 297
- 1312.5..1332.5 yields 273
